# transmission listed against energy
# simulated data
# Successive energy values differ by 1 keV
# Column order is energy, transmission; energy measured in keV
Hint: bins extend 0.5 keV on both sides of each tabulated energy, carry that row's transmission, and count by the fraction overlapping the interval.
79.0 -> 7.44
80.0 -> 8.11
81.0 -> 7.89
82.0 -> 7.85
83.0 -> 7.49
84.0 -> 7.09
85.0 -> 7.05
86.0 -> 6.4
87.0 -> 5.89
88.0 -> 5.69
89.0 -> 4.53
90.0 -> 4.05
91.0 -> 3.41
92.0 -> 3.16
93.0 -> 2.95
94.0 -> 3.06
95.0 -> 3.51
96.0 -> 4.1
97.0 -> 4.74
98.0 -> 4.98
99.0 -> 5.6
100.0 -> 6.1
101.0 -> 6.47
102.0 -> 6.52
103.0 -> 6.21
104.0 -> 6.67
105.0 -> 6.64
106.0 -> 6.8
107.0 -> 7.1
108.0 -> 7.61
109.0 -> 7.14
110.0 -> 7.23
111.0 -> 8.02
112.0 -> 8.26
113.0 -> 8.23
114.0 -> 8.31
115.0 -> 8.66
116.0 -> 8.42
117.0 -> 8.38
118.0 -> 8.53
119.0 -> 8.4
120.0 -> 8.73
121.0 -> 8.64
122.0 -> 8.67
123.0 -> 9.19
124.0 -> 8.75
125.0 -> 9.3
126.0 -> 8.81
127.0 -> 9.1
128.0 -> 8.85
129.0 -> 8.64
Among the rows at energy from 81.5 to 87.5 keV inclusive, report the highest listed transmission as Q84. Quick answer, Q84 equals 7.85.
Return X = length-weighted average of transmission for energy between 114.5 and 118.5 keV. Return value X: 8.5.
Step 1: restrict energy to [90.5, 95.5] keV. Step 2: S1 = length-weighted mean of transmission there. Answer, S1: 3.22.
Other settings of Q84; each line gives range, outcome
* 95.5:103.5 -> 6.52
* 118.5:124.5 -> 9.19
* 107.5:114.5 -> 8.31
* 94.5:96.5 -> 4.1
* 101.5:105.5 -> 6.67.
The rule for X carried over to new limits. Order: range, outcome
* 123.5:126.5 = 8.95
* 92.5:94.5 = 3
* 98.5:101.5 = 6.06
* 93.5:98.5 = 4.08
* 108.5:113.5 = 7.78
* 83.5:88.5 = 6.42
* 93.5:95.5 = 3.29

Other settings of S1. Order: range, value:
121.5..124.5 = 8.87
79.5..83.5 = 7.83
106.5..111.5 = 7.42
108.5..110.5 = 7.19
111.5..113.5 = 8.25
